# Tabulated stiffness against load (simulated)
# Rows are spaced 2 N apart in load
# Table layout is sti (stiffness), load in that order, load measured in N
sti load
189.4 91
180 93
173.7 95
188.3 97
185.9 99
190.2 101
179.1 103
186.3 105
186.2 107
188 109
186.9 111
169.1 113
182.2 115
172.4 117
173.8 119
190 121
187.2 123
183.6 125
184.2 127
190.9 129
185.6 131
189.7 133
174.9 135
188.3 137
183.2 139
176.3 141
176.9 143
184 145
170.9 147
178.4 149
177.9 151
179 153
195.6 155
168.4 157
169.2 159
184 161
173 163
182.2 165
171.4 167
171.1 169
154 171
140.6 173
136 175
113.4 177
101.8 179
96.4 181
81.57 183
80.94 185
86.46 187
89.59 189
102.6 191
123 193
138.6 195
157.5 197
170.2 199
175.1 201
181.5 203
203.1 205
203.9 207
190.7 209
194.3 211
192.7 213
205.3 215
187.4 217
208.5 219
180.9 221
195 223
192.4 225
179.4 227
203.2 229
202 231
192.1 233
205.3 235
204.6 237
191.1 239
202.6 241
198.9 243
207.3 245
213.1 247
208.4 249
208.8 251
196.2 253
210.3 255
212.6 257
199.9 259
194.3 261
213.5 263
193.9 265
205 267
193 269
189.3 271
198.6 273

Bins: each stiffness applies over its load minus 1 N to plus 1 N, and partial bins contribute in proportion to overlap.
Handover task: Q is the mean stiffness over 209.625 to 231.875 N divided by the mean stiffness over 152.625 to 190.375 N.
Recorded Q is 1.39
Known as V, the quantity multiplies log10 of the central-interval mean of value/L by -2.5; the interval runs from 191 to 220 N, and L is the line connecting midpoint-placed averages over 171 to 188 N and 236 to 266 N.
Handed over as -0.24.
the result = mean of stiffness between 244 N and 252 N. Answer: 209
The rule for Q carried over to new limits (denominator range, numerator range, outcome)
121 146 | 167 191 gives 0.63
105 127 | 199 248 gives 1.07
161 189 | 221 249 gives 1.52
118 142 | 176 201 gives 0.62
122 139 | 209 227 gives 1.04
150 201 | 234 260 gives 1.44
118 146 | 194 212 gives 0.98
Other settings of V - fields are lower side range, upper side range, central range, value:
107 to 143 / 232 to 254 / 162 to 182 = 0.30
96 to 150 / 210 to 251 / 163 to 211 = 0.32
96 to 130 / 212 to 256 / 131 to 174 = 0.08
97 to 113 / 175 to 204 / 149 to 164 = -0.21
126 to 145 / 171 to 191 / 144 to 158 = -0.15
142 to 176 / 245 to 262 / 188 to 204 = 0.29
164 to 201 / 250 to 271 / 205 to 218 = -0.25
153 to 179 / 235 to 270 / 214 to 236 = -0.03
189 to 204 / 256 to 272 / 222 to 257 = -0.12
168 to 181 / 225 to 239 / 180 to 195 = 0.46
